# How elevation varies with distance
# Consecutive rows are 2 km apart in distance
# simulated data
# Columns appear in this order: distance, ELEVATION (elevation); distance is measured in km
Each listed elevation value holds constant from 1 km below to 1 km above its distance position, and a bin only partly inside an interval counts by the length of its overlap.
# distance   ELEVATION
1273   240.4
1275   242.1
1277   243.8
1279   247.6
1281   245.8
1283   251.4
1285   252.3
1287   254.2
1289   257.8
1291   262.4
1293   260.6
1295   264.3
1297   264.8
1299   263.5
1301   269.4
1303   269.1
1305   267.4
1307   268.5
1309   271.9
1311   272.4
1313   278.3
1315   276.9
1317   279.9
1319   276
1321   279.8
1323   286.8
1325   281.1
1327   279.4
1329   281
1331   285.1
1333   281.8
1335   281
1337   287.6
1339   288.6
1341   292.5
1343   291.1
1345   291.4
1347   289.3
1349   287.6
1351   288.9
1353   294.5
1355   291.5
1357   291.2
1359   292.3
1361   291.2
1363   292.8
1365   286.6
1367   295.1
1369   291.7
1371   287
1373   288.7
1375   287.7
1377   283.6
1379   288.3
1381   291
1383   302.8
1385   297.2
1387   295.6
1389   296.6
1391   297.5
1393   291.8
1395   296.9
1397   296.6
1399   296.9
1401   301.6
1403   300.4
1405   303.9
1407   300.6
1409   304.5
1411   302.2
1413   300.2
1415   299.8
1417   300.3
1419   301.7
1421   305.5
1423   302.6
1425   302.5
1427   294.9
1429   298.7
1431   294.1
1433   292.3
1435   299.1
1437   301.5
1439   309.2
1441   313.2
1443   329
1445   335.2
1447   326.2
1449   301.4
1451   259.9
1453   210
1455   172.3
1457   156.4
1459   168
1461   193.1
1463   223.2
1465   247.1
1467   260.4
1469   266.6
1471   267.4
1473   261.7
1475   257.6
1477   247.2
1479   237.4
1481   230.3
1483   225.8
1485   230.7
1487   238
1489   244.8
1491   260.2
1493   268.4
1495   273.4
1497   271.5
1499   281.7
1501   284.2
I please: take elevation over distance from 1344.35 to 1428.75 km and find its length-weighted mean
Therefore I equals 295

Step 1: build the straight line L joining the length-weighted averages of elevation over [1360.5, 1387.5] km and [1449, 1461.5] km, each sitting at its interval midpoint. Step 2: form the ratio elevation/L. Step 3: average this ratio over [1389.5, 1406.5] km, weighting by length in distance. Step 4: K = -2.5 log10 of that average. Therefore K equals -0.13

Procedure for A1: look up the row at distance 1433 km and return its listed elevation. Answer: 292.3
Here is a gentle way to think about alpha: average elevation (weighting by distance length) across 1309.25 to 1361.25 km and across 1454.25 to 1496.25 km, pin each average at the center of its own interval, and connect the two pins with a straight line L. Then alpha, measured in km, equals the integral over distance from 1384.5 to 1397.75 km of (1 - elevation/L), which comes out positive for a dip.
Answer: -1.5 km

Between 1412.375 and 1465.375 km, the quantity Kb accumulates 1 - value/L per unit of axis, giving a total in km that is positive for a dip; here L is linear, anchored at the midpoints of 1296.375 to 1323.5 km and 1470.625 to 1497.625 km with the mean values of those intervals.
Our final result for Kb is -4.0 km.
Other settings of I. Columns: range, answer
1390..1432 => 300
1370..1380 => 287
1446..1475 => 237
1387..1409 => 298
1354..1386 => 291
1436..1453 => 304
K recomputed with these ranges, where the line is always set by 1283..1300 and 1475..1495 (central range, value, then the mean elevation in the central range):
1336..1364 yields -0.142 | 291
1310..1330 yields -0.088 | 279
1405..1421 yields -0.203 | 302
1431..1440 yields -0.203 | 300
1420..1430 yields -0.204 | 301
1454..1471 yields 0.152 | 214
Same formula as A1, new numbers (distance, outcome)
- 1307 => 268.5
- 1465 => 247.1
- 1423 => 302.6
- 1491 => 260.2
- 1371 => 287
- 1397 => 296.6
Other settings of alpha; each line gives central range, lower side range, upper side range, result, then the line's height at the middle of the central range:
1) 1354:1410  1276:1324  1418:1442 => -1.24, 288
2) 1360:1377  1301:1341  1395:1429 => 0.03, 290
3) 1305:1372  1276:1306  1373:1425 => -2.26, 276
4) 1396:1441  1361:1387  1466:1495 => -4.36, 274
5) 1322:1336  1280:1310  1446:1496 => -1.34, 258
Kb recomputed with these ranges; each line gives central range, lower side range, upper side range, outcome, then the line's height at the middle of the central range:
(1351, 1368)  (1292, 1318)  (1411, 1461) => -1.1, 274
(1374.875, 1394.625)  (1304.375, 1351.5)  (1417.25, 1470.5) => -1.2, 277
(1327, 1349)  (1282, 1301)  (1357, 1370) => -0.5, 280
